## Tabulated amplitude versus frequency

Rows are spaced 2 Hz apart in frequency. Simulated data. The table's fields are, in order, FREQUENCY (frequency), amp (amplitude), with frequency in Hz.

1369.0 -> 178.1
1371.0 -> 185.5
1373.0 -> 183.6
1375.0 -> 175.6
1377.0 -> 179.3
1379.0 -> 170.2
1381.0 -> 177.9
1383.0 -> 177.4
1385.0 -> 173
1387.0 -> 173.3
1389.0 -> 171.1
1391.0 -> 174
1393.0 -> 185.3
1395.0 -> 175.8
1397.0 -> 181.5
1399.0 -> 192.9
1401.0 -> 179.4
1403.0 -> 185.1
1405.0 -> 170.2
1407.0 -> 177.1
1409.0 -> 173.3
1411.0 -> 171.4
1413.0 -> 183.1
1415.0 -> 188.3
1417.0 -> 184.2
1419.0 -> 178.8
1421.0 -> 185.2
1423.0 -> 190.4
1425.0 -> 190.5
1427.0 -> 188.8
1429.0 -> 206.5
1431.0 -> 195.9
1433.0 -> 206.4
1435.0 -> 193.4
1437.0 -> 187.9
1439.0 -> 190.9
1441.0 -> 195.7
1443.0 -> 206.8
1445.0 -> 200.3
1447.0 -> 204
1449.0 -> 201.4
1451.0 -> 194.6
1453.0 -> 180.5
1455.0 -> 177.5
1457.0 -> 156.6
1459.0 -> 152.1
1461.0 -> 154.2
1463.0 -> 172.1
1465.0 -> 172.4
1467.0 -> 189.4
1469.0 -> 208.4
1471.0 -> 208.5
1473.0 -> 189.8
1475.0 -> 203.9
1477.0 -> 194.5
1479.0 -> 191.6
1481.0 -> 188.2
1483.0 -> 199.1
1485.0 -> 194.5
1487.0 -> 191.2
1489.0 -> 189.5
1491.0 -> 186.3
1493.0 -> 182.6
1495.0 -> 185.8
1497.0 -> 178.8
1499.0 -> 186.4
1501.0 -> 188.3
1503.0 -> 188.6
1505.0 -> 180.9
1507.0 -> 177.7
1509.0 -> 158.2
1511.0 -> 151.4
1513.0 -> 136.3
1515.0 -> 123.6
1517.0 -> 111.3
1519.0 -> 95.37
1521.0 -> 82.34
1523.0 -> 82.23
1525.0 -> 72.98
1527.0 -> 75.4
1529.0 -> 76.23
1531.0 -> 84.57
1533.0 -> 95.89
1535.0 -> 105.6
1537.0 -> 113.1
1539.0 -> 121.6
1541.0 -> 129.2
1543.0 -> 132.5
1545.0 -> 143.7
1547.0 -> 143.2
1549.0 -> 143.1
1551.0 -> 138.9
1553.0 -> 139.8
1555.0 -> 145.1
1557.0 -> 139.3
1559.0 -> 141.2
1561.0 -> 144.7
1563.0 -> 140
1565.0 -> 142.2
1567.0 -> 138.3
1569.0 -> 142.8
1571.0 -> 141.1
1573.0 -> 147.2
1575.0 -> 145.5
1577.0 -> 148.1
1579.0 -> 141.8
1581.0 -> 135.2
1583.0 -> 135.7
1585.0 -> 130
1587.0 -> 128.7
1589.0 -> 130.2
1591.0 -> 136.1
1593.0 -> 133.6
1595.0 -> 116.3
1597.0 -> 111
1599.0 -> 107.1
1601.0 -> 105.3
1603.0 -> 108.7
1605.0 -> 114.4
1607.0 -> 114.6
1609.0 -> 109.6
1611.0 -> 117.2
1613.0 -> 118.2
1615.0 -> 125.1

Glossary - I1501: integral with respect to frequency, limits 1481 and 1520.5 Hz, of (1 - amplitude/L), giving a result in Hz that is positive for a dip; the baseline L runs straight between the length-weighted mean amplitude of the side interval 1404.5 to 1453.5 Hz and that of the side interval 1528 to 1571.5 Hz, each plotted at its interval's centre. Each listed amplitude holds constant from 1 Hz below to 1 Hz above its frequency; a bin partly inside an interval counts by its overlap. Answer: -3.5 Hz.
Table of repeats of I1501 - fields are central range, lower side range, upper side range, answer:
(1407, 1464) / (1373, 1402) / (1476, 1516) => -2.5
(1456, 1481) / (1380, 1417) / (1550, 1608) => -3.5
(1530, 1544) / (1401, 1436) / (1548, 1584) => 3.6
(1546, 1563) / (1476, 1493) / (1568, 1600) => 1.0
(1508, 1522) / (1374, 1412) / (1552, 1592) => 2.7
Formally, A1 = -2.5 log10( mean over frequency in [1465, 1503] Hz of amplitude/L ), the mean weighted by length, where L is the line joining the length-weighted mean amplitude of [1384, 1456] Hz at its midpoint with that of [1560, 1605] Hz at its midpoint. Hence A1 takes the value -0.16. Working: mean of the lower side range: 187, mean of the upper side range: 132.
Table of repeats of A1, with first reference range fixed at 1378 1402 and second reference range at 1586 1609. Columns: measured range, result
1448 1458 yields -0.14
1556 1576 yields -0.12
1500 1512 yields -0.20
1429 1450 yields -0.21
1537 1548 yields 0.02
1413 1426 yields -0.10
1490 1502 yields -0.25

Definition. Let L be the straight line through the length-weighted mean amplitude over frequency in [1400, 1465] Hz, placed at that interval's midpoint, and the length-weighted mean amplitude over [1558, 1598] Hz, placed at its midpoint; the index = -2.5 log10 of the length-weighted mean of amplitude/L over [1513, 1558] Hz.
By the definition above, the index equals 0.30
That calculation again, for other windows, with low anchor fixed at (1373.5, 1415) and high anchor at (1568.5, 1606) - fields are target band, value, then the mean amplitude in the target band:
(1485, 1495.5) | -0.22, 188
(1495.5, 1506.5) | -0.22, 184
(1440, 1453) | -0.21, 199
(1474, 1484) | -0.24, 195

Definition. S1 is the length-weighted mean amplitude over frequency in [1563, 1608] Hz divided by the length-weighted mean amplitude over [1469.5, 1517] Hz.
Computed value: 0.72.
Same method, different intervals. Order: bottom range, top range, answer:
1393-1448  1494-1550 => 0.70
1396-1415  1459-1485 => 1.05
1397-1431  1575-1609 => 0.68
